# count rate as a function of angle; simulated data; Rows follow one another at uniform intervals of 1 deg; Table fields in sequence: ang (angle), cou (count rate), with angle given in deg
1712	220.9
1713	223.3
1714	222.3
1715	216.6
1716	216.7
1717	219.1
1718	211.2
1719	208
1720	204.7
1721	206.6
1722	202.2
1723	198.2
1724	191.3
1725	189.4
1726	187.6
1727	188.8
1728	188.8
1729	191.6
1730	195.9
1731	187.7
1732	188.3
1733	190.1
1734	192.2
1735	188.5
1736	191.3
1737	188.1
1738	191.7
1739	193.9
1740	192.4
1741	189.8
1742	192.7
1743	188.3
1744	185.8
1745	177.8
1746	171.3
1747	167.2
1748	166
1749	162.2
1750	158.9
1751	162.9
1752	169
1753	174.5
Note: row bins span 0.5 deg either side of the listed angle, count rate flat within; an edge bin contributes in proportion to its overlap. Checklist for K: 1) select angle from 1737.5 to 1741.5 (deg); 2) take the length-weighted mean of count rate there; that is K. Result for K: 192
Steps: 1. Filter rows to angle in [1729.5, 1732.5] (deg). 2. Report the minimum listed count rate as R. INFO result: 187.7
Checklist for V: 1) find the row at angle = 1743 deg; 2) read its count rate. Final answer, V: 188.3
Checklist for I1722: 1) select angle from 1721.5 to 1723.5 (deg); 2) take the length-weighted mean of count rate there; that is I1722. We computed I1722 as 200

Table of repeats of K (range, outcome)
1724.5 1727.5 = 189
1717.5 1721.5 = 208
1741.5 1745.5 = 186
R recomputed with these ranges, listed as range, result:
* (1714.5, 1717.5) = 216.6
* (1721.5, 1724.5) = 191.3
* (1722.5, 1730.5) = 187.6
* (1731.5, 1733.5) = 188.3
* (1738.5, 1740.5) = 192.4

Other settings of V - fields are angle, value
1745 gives 177.8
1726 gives 187.6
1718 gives 211.2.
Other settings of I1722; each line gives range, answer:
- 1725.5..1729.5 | 189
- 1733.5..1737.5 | 190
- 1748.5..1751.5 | 161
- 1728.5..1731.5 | 192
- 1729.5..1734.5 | 191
